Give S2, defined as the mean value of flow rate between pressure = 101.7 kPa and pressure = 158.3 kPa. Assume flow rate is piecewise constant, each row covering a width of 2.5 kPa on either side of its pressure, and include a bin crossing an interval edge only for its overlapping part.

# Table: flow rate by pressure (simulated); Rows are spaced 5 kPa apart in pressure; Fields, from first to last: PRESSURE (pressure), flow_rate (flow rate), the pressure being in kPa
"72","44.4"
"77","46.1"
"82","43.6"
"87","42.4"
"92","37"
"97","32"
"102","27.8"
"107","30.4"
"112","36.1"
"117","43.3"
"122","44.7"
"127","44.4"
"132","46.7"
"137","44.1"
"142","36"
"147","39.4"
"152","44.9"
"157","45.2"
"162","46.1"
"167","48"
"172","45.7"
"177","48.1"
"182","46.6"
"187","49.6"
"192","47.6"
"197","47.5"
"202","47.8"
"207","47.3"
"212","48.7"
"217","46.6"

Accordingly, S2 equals 40.6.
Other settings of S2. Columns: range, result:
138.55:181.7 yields 44.3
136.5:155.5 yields 41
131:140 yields 44.7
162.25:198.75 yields 47.5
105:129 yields 39.9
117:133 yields 44.8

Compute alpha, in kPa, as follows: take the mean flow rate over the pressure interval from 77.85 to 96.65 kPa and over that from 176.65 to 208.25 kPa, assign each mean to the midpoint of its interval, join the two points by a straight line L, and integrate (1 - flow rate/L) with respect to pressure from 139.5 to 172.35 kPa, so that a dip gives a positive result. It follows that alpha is 1.3 kPa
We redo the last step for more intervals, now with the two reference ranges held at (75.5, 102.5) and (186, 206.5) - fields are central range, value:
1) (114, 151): -0.3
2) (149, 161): -0.2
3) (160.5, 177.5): -0.5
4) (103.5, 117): 1.9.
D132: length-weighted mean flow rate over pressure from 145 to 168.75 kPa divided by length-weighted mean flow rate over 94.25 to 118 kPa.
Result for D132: 1.3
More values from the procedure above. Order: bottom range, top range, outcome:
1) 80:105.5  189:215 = 1.32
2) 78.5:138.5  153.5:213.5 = 1.20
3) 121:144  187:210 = 1.11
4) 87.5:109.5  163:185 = 1.44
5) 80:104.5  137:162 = 1.16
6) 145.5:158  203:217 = 1.10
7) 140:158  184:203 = 1.17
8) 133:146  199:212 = 1.17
